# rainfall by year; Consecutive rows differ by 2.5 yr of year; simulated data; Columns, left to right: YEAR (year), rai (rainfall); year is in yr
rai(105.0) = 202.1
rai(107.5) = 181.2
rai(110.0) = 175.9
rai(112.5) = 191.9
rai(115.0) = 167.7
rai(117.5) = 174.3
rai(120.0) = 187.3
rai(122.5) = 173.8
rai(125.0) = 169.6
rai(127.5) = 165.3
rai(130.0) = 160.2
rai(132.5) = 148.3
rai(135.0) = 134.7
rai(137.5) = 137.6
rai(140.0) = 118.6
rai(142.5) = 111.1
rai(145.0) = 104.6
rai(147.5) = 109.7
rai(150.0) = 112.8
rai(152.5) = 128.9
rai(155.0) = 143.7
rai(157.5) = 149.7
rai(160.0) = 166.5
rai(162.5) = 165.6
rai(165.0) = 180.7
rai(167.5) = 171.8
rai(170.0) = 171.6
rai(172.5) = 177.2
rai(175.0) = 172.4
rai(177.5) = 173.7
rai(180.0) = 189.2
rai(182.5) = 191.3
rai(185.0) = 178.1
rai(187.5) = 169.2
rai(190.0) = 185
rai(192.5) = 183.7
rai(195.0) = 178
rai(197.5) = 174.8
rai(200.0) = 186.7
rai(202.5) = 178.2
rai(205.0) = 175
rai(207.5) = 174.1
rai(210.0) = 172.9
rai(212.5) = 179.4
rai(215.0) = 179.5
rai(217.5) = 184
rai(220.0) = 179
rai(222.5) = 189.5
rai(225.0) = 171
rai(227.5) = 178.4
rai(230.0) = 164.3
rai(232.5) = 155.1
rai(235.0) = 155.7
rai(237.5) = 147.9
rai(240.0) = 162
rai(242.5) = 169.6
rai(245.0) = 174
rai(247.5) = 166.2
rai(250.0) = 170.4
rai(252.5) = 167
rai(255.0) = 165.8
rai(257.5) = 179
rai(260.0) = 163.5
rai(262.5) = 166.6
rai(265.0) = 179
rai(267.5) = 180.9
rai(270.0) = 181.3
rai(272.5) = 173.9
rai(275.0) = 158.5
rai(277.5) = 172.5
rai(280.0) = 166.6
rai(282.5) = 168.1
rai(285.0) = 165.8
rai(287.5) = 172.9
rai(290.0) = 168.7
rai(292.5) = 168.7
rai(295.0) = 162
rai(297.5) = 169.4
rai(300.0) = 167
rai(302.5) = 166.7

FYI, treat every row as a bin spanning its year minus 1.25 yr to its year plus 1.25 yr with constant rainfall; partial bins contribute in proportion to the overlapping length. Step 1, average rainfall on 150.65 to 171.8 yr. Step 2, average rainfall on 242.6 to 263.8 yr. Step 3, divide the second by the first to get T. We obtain 1.06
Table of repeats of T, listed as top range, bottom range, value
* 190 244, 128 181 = 1.16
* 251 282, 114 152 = 1.18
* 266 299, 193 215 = 0.96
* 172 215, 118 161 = 1.25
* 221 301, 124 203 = 1.06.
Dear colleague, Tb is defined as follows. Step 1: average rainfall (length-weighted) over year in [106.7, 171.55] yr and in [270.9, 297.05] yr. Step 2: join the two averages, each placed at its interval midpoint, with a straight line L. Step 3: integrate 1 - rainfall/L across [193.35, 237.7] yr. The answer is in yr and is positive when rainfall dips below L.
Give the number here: -3.6 yr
